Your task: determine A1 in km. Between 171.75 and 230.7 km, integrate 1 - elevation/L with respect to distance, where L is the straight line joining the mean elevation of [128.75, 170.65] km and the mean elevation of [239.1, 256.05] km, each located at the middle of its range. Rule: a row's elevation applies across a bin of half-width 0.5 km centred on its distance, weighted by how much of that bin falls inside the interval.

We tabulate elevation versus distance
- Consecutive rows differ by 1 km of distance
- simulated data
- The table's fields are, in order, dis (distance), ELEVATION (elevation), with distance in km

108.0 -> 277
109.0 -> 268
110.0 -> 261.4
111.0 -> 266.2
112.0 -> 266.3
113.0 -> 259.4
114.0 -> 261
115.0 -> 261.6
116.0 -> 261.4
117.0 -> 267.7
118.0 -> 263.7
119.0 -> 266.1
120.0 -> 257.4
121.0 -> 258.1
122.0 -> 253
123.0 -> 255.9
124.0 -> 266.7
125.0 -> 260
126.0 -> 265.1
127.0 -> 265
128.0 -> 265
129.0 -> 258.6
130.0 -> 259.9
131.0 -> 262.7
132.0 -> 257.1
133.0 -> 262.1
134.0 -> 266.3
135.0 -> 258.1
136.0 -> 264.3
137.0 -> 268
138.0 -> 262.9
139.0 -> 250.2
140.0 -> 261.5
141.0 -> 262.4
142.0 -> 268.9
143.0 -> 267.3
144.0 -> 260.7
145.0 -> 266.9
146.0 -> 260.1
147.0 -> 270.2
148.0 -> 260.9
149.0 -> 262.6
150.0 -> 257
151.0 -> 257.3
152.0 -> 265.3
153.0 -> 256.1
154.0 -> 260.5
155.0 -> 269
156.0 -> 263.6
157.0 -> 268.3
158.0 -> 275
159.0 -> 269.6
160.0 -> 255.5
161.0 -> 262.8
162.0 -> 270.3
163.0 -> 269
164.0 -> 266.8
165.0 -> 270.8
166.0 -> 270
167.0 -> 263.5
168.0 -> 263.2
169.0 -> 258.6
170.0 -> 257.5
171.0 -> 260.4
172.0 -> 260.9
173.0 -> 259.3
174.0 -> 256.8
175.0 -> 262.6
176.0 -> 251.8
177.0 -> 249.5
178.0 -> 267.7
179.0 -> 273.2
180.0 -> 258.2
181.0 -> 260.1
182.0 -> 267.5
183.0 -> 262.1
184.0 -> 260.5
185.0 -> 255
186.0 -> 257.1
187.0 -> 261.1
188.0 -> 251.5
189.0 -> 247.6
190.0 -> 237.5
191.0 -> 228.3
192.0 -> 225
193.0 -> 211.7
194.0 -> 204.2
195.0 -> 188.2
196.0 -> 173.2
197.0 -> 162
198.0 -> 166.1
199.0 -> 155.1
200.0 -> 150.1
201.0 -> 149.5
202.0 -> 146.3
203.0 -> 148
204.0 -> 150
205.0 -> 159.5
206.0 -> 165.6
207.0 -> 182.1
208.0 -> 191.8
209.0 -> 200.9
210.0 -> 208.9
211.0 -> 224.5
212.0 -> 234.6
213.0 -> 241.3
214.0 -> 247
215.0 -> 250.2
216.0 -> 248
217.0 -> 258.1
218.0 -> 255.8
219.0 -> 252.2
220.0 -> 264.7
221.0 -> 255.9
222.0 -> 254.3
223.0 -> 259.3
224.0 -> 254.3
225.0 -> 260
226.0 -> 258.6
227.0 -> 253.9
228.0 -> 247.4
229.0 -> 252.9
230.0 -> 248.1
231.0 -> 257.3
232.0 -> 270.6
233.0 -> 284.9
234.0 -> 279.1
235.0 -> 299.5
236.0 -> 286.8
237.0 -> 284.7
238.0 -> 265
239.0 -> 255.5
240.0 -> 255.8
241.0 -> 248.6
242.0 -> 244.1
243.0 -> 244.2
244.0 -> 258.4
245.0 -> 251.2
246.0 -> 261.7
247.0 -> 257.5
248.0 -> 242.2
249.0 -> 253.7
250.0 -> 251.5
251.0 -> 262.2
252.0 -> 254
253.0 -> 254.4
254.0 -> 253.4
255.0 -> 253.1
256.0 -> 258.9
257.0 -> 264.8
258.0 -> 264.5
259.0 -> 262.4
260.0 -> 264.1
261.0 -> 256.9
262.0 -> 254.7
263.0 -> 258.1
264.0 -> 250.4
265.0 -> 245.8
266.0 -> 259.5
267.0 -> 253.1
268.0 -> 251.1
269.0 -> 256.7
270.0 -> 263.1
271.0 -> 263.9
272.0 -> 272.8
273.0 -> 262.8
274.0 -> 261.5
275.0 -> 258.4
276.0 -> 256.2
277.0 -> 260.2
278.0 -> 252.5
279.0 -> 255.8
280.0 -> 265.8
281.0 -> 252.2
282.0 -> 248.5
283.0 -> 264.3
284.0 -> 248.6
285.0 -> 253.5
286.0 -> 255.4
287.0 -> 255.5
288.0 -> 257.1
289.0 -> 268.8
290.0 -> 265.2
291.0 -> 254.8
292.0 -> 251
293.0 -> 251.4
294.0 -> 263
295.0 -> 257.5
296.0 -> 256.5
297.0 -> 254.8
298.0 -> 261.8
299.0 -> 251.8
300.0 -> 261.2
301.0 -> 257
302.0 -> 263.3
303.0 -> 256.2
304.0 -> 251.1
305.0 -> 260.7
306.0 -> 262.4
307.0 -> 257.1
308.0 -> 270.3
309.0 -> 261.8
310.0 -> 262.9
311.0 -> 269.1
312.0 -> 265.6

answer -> 6.7 km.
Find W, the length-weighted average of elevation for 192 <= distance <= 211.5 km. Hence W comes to 177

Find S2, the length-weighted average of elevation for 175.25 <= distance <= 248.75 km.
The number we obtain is 236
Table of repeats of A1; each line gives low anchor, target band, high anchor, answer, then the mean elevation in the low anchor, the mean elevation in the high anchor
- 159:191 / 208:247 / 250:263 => 0.7 km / 260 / 258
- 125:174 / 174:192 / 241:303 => 0.4 km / 263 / 257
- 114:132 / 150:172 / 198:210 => -4.9 km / 261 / 166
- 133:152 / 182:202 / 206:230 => 2.9 km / 263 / 240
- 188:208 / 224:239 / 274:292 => -3.8 km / 184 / 257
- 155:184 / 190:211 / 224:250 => 6.5 km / 263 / 261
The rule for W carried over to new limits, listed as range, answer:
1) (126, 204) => 247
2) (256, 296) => 258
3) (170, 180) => 260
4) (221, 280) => 259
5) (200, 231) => 223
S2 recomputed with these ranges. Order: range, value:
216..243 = 261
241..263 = 256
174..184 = 261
